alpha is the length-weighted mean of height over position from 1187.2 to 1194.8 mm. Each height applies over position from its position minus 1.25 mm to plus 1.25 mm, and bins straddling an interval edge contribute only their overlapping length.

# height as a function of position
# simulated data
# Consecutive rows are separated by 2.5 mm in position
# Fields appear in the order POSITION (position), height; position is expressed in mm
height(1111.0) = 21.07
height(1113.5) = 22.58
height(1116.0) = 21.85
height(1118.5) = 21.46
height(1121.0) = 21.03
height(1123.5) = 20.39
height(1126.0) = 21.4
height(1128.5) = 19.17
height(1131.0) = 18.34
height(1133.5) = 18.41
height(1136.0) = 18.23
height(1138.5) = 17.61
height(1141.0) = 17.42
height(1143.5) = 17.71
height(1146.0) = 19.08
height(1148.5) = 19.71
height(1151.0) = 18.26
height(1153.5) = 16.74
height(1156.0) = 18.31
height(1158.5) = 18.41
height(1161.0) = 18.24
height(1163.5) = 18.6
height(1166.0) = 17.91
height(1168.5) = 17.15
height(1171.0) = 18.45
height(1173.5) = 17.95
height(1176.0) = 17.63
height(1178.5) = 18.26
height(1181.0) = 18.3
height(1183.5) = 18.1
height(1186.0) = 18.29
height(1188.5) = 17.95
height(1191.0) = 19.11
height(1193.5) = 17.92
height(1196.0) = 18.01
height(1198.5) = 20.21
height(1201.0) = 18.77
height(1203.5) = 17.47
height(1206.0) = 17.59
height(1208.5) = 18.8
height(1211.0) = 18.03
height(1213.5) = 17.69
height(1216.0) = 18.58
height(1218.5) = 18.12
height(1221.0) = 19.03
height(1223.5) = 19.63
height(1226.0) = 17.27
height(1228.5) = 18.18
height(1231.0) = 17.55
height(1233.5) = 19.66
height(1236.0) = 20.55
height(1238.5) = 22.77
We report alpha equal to 18.3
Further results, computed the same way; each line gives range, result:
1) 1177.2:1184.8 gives 18.2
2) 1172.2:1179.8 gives 18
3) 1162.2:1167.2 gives 18.3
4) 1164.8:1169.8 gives 17.5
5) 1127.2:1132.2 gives 18.8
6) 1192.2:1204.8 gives 18.5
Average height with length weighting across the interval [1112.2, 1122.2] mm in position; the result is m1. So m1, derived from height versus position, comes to 21.7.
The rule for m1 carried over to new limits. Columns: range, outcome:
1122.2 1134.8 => 19.5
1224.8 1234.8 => 18.2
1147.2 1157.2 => 18.3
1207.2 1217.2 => 18.3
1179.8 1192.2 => 18.3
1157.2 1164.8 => 18.4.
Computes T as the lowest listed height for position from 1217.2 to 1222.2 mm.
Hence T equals 18.12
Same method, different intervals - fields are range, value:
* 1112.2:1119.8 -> 21.46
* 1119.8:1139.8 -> 17.61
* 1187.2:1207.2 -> 17.47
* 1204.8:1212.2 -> 17.59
